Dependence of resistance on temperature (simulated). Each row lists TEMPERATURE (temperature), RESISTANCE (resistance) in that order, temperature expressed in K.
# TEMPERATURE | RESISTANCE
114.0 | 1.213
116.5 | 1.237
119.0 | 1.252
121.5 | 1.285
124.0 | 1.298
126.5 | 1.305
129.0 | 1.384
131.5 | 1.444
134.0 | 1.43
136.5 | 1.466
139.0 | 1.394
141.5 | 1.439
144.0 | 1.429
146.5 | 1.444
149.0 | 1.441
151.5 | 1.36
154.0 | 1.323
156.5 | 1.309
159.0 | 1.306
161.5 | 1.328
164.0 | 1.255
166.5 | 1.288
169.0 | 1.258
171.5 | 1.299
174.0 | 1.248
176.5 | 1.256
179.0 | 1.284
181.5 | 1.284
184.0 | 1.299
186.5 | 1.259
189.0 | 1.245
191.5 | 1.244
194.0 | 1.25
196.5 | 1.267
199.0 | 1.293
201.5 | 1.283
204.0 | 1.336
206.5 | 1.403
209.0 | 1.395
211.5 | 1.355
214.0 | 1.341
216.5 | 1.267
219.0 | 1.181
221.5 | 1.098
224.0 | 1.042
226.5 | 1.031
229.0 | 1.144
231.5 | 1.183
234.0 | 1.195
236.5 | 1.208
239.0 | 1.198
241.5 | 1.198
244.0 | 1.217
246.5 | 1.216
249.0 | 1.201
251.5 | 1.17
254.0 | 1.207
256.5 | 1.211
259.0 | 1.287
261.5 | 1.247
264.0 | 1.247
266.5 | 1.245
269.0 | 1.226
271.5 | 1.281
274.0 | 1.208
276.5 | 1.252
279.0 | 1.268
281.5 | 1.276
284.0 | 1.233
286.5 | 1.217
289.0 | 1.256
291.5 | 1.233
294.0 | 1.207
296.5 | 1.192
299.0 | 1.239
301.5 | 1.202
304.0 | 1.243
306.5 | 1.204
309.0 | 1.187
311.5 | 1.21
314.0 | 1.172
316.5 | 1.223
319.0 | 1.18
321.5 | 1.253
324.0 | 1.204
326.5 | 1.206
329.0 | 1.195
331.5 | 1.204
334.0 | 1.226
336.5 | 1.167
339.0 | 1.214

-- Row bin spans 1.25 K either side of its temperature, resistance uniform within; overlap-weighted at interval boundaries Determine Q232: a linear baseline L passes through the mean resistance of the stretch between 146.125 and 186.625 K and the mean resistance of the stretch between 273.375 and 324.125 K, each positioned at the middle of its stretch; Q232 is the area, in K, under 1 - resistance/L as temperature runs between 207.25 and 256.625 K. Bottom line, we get 2.4 K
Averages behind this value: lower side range 1.31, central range 1.2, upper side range 1.22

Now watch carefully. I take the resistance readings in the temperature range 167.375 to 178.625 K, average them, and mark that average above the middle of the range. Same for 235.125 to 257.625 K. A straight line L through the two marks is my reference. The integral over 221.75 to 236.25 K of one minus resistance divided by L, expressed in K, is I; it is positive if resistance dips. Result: 1.1 K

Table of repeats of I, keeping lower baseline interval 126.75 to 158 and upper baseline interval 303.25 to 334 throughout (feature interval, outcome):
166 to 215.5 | 1.9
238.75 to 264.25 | 1.3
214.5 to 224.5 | 1.1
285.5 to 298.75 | 0.1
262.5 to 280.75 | 0.2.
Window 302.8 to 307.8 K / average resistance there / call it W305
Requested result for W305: 1.22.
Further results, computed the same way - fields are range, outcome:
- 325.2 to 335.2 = 1.21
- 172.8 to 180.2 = 1.26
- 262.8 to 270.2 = 1.24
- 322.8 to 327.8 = 1.2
